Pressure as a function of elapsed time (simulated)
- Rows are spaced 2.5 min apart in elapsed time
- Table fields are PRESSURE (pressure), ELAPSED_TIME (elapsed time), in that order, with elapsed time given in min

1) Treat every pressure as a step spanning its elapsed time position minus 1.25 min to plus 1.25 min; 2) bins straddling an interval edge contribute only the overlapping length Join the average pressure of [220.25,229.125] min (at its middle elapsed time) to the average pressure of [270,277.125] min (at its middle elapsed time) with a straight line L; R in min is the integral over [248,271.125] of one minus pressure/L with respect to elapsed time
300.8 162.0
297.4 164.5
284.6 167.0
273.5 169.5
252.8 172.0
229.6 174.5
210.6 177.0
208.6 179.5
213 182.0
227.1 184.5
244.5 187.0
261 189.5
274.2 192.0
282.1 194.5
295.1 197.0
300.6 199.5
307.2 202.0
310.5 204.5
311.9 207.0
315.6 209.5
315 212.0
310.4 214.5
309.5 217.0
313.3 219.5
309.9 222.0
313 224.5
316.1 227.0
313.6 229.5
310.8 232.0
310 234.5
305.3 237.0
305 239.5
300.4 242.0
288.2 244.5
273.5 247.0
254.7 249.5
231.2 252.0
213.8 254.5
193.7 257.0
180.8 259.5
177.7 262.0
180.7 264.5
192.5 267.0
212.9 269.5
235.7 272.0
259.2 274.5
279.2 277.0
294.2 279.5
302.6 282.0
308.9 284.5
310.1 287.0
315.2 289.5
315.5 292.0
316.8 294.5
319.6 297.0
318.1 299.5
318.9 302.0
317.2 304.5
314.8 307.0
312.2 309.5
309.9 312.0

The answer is 5.4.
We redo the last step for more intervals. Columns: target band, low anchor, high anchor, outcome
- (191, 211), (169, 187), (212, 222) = -1.6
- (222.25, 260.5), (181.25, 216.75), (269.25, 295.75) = 1.5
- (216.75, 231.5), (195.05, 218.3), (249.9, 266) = -2.3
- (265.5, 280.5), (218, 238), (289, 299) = 3.4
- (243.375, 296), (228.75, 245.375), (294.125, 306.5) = 9.7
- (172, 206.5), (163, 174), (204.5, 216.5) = 4.0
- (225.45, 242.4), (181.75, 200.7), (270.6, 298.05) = -1.9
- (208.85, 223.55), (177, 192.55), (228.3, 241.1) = -1.6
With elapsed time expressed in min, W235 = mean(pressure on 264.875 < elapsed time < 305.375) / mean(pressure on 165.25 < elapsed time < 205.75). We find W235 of 1.1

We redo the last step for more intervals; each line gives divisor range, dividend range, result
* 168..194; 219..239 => 1.29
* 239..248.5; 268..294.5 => 0.98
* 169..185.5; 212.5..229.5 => 1.36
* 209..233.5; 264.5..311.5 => 0.92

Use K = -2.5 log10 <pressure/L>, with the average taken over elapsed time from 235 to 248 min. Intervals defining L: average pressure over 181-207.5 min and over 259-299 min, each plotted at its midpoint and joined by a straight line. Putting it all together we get -0.101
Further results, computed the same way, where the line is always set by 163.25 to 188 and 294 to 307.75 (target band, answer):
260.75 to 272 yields 0.454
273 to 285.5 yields 0.065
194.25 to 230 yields -0.164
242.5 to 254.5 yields 0.109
